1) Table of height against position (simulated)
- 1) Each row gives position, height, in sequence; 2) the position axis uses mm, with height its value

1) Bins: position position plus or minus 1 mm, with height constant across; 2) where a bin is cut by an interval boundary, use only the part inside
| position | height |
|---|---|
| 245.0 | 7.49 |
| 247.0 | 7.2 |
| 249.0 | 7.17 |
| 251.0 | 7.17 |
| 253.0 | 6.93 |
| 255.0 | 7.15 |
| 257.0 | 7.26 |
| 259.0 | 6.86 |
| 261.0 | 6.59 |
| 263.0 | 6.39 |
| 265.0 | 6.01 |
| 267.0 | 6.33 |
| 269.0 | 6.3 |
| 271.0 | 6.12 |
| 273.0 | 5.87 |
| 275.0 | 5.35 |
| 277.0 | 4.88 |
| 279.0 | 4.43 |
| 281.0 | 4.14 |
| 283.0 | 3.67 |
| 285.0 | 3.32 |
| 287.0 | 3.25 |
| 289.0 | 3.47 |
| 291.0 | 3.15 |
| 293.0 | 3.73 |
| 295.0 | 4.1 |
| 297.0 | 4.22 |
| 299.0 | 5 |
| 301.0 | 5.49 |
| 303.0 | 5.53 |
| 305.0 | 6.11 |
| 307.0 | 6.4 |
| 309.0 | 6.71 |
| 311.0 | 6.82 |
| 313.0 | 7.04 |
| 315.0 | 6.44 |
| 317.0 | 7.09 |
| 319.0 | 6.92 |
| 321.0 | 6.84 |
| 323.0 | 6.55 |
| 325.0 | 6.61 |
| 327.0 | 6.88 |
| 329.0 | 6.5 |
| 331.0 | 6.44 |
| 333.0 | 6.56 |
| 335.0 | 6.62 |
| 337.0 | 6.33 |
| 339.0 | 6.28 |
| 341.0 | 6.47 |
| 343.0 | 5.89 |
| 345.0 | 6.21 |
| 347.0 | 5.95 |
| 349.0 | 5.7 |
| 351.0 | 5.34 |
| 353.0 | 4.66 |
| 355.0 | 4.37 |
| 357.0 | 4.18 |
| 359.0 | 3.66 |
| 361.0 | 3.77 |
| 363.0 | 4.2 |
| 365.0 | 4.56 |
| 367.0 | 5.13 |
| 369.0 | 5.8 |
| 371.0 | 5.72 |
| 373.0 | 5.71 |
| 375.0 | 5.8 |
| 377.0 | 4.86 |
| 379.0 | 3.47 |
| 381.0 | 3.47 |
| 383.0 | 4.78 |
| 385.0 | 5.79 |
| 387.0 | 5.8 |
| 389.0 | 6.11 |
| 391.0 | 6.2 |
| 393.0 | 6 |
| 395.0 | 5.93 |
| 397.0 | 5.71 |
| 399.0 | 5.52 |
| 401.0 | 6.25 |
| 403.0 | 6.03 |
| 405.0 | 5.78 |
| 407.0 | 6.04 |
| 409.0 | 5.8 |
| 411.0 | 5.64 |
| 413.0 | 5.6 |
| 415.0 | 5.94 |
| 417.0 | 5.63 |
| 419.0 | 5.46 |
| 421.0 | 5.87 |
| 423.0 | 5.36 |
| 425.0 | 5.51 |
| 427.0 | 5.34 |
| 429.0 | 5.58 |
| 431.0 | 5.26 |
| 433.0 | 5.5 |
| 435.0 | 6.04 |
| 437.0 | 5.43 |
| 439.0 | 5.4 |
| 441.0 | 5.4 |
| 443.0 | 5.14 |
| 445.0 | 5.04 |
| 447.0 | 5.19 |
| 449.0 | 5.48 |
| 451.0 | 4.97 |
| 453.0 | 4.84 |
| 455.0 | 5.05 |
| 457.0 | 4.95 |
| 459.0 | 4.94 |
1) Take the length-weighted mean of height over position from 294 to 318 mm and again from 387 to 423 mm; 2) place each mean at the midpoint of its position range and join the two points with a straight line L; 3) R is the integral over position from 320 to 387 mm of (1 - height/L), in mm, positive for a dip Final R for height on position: 4.4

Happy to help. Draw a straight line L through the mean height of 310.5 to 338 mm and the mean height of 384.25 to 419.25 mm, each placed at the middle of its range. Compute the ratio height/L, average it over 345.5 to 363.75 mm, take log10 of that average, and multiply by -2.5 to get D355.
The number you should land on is 0.33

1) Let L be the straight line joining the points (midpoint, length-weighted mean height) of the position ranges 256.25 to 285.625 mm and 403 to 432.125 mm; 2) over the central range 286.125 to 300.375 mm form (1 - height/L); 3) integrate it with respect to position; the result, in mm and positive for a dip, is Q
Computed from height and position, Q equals 4.3 mm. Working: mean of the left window 5.58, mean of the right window 5.64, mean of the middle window 3.89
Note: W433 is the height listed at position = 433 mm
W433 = 5.5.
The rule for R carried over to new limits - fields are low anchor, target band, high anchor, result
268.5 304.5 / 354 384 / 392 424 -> 4.2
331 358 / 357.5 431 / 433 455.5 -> 1.9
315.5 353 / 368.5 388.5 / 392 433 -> 2.9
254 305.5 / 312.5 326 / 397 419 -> -3.5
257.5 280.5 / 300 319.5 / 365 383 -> -3.2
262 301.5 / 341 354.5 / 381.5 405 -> -0.7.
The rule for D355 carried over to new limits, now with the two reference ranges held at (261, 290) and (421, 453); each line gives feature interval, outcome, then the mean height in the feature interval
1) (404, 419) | -0.09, 5.75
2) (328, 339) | -0.25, 6.47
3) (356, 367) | 0.24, 4.17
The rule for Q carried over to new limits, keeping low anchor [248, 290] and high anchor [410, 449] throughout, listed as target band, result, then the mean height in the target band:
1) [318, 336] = -3.4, 6.66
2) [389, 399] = -0.7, 5.93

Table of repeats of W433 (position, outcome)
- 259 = 6.86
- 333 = 6.56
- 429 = 5.58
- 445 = 5.04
